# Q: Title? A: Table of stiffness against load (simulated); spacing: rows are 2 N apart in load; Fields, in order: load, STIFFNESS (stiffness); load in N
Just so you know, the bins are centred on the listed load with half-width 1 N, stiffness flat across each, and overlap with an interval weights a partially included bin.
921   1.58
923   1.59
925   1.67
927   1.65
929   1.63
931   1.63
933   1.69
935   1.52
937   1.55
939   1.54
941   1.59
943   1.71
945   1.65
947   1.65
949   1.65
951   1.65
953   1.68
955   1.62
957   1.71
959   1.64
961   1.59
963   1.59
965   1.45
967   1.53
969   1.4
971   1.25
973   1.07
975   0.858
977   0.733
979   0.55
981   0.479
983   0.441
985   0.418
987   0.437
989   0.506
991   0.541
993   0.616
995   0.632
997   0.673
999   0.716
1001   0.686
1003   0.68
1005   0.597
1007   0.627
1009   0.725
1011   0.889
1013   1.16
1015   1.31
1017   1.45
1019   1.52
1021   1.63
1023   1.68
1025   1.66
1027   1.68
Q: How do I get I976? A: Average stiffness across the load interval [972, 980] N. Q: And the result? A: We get 0.803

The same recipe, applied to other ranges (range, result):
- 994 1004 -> 0.677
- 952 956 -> 1.65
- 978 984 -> 0.49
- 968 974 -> 1.24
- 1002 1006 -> 0.639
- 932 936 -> 1.6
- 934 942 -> 1.55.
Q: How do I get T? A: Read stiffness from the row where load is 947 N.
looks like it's 1.65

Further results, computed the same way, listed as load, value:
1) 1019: 1.52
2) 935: 1.52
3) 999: 0.716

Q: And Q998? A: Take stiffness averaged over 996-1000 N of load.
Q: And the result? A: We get 0.695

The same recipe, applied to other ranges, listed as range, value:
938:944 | 1.61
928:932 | 1.63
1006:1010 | 0.676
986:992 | 0.495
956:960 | 1.67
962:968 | 1.52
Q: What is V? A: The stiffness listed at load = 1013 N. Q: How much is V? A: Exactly 1.16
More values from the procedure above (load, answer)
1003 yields 0.68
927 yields 1.65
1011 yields 0.889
